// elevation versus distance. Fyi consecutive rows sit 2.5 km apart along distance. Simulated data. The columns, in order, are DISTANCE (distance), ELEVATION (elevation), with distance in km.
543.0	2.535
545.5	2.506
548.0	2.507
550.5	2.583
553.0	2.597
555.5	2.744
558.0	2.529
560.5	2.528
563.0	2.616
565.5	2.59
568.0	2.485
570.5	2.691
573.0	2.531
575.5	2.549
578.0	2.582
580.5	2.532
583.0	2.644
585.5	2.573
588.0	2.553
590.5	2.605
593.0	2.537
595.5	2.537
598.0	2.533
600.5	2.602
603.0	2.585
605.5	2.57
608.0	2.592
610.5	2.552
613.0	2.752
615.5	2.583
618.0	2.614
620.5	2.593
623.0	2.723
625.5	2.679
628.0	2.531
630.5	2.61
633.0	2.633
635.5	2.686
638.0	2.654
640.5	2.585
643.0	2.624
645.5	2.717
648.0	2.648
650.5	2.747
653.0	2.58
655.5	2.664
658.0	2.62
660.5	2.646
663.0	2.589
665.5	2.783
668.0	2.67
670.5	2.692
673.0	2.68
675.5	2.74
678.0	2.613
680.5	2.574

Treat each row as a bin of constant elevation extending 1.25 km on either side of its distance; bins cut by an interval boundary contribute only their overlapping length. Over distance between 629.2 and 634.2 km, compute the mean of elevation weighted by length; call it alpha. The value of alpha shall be 2.62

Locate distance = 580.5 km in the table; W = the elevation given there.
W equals 2.532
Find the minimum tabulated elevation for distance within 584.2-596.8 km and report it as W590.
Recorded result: 2.537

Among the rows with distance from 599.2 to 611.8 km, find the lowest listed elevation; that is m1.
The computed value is 2.552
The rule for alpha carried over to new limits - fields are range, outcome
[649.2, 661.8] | 2.65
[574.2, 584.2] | 2.58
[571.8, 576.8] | 2.54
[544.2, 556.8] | 2.59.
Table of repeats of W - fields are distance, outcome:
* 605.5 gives 2.57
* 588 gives 2.553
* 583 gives 2.644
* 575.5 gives 2.549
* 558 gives 2.529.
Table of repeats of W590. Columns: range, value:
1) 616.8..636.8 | 2.531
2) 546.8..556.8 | 2.507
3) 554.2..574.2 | 2.485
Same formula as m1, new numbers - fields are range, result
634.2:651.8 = 2.585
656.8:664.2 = 2.589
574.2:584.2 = 2.532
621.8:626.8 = 2.679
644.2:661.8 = 2.58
